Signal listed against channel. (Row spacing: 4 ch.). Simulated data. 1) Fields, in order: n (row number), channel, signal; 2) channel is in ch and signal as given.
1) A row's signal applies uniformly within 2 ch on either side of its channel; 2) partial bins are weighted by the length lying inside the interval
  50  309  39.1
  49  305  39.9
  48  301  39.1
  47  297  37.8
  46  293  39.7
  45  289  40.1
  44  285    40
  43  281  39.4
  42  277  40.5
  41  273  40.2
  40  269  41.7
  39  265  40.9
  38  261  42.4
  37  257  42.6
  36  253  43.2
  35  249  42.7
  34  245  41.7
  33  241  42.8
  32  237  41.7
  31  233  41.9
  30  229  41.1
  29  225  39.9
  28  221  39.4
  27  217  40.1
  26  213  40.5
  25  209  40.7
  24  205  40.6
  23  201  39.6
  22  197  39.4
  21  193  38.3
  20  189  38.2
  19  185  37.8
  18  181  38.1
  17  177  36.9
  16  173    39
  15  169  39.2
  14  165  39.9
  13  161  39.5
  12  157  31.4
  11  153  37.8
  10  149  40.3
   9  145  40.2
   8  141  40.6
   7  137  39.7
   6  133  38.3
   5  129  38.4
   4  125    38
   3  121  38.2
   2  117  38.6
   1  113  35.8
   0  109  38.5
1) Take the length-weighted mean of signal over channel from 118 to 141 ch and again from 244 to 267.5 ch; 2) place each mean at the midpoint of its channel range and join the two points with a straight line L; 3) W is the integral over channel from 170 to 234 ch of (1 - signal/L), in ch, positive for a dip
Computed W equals 2.1 ch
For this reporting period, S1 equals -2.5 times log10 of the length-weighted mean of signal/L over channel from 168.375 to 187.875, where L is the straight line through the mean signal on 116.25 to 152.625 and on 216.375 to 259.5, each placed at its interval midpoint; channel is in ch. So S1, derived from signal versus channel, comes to 0.06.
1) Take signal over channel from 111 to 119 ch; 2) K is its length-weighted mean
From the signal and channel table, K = 37.2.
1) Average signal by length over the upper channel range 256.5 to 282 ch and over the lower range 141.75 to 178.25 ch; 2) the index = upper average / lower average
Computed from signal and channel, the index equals 1.07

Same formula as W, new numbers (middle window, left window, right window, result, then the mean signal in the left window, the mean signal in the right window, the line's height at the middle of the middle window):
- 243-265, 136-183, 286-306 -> -1.9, 38.5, 39.3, 39.1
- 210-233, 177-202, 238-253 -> 0.2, 38.4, 42.5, 40.7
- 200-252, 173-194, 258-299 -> -2.7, 37.9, 40.3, 39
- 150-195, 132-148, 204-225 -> 2.4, 39.8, 40.2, 40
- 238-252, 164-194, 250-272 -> -0.4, 38.4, 42.1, 41.4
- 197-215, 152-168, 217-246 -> -0.2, 37.2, 41.1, 39.7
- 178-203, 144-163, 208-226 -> 0.4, 37.7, 40.1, 39.1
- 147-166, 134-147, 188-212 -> 1.1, 40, 39.6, 39.9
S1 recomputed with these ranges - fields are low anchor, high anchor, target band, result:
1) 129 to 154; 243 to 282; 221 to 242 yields -0.005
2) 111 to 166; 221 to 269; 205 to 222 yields 0.013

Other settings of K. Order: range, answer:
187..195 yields 38.2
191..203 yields 39.1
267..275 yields 41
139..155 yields 39.7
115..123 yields 38.4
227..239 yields 41.6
